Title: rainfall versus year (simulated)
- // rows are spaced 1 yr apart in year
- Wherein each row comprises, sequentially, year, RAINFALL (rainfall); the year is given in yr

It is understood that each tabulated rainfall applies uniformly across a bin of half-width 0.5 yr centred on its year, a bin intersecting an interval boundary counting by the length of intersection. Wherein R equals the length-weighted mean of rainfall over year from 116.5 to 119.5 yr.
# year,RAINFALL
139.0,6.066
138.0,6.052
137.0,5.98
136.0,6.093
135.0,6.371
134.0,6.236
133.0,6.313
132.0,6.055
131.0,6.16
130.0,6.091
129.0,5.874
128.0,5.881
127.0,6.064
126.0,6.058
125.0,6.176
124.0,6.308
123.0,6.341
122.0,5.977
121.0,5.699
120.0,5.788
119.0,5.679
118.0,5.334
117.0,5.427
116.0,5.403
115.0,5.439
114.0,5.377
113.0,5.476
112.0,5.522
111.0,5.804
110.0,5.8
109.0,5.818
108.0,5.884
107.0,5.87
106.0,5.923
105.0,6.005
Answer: 5.48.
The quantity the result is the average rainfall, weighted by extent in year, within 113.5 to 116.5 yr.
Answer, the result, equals 5.41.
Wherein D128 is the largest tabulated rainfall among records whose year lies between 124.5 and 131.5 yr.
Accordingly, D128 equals 6.176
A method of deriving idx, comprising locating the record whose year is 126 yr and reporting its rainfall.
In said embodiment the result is 6.058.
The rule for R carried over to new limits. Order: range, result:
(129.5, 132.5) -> 6.1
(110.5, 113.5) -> 5.6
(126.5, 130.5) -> 5.98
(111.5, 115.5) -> 5.45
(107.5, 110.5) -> 5.83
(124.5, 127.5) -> 6.1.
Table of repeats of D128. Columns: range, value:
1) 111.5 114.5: 5.522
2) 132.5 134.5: 6.313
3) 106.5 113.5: 5.884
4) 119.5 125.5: 6.341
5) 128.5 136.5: 6.371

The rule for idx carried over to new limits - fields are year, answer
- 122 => 5.977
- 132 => 6.055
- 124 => 6.308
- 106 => 5.923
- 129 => 5.874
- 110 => 5.8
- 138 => 6.052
